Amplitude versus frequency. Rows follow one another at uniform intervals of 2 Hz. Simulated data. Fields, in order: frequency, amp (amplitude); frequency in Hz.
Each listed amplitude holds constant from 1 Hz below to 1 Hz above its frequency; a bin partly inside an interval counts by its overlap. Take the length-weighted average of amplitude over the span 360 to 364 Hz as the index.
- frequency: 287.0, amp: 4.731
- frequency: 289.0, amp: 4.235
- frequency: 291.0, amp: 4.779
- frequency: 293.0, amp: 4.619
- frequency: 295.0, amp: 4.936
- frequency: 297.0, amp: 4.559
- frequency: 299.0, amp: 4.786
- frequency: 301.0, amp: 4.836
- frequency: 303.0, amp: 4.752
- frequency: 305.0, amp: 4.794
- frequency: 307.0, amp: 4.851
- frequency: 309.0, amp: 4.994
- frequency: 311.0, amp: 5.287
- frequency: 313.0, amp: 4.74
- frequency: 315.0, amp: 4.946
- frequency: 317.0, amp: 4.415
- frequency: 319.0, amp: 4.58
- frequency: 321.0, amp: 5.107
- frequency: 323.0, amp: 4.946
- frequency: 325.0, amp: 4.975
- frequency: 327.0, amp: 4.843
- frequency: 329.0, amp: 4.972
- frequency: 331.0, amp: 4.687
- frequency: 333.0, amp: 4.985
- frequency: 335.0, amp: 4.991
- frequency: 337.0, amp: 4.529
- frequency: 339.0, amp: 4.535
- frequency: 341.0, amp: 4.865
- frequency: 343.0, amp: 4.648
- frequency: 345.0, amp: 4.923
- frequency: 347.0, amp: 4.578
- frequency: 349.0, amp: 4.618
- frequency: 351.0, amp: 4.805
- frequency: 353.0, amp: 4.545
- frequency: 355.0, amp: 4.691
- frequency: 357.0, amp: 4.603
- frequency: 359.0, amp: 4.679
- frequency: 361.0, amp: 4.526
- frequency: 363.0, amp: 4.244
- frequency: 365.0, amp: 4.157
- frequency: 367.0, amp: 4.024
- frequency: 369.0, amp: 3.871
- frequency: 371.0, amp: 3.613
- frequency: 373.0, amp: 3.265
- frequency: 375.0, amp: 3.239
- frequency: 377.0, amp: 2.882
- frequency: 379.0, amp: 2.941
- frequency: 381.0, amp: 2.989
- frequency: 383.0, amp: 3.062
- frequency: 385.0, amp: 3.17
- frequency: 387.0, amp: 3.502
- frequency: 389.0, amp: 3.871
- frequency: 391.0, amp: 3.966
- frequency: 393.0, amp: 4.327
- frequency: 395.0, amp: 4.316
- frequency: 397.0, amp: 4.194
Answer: 4.38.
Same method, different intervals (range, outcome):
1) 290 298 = 4.72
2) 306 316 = 4.96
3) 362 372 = 3.98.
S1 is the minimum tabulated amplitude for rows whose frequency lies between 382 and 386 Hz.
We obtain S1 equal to 3.062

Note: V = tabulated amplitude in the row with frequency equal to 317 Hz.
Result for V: 4.415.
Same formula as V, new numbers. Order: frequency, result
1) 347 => 4.578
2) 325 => 4.975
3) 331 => 4.687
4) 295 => 4.936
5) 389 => 3.871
